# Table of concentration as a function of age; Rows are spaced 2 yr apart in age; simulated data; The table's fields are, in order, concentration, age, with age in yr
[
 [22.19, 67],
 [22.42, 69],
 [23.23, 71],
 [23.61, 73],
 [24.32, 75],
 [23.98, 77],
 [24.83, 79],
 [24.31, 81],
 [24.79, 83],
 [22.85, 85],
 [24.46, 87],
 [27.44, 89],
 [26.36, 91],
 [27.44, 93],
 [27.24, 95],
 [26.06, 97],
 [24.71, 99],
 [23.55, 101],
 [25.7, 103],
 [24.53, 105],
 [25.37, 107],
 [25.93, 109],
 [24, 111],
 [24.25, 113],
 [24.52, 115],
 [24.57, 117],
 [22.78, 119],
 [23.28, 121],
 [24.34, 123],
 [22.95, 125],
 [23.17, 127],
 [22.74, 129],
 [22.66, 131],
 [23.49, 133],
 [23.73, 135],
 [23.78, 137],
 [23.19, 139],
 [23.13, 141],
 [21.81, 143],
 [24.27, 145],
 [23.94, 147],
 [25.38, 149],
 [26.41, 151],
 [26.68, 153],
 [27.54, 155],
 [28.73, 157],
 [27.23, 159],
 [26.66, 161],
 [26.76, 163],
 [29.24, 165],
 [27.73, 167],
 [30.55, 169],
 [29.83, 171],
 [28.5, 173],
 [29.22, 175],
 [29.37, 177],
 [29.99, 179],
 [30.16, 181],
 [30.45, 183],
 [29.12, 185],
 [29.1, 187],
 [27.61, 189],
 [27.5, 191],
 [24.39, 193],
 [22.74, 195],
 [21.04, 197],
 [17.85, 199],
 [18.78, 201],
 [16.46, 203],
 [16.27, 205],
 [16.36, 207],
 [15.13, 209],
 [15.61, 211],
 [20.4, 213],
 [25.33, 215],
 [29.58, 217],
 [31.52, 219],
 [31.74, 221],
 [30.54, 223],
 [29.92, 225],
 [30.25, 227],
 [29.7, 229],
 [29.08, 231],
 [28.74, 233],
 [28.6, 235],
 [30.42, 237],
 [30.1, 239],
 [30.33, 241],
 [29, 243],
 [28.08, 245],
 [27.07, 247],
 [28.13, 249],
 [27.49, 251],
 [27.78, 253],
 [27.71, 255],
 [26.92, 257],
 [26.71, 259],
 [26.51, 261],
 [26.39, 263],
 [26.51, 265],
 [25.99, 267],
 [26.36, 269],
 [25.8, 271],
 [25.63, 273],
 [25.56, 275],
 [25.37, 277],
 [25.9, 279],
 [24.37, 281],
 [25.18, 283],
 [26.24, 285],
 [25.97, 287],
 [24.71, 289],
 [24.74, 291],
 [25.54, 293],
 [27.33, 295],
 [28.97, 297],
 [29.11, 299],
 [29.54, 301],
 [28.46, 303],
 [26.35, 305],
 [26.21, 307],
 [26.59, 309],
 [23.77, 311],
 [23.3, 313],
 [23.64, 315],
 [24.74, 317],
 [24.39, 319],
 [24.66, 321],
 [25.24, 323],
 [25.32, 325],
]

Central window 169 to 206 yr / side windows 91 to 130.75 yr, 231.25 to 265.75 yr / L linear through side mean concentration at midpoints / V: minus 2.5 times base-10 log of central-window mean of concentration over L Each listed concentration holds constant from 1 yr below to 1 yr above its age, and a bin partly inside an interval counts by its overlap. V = 0.04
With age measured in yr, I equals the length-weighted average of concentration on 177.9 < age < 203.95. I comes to 25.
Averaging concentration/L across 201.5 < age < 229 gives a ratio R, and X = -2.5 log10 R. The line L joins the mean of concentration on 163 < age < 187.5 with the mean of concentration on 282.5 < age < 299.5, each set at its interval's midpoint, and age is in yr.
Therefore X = 0.18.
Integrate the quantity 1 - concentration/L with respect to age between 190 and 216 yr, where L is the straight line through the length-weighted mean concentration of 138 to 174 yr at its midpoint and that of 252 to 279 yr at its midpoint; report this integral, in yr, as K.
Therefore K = 6.5 yr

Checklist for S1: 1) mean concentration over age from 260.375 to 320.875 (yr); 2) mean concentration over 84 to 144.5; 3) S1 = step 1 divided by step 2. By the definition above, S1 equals 1.07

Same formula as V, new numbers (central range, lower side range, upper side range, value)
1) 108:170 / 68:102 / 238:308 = 0.017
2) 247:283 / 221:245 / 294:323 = 0.073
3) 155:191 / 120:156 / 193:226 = -0.230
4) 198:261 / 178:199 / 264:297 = 0.018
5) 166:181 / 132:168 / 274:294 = -0.153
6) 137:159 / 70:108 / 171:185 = 0.119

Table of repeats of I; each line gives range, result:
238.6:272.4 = 27.4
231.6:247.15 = 29.2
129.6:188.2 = 26.8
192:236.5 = 24.2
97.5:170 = 25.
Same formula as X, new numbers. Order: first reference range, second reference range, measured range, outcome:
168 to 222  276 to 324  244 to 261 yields -0.08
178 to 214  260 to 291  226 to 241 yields -0.22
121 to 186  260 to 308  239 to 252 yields -0.08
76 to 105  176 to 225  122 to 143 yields 0.08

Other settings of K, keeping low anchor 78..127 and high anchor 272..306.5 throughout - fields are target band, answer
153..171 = -2.0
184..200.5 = 0.5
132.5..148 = 1.1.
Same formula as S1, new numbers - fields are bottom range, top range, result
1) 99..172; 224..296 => 1.08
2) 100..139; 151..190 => 1.19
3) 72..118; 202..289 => 1.05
